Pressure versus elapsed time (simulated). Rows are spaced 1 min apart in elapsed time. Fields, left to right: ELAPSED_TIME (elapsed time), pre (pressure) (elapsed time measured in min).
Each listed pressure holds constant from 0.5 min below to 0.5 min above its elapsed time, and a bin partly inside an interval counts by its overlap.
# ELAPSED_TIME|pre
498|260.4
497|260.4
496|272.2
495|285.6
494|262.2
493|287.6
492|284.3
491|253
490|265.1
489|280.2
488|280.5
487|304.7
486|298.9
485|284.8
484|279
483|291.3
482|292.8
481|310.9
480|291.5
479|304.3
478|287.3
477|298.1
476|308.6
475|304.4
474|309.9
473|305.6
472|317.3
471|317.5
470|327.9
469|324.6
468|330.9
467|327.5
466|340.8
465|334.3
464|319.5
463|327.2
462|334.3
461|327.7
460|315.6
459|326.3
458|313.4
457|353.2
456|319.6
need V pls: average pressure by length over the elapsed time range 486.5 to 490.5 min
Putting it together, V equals 283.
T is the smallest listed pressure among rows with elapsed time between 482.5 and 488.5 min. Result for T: 279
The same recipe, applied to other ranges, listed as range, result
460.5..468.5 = 319.5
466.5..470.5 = 324.6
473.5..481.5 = 287.3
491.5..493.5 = 284.3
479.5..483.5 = 291.3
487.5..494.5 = 253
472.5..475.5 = 304.4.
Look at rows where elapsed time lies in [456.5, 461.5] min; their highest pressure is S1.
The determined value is 353.2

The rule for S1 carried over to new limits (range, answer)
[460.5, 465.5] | 334.3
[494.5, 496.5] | 285.6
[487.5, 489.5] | 280.5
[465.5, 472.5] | 340.8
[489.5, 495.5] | 287.6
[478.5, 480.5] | 304.3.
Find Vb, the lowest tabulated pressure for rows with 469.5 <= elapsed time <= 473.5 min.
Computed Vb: 305.6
